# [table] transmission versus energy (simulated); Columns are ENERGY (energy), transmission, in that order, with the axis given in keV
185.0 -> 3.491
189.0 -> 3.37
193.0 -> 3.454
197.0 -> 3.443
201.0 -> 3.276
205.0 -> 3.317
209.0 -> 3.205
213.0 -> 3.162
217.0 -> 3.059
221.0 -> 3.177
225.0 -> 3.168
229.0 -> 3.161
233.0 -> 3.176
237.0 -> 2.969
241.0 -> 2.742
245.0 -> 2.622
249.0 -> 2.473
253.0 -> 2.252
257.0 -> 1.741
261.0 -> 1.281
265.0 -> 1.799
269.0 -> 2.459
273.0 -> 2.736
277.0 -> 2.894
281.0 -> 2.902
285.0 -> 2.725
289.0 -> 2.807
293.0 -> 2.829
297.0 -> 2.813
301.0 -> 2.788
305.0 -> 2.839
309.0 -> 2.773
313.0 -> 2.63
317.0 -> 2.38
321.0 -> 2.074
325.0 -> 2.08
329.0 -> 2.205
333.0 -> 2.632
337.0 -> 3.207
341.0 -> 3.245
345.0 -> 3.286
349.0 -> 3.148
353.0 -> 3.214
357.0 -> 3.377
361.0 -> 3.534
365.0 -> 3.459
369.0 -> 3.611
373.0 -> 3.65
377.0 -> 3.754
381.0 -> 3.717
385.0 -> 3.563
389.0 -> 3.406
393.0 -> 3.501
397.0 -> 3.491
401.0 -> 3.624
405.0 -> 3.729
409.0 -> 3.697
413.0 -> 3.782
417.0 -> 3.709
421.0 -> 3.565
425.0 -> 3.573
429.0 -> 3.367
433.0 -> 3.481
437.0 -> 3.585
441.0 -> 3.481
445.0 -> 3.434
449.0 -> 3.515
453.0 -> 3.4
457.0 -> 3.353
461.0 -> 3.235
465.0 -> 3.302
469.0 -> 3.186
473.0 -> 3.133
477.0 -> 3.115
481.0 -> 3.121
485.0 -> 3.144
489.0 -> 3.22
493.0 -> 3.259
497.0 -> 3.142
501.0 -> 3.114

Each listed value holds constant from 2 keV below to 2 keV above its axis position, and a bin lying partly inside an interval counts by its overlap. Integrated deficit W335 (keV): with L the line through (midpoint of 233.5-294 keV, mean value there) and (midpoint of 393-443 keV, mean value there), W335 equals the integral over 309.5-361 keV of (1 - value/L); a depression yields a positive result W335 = 3.30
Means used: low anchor 2.49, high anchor 3.59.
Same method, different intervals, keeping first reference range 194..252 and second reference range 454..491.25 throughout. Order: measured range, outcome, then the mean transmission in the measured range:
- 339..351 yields -0.4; 3.23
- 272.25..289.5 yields 1.5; 2.82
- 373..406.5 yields -4.7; 3.6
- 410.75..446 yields -4.2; 3.56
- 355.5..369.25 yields -1.5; 3.48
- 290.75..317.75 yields 3.2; 2.74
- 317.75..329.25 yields 3.6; 2.13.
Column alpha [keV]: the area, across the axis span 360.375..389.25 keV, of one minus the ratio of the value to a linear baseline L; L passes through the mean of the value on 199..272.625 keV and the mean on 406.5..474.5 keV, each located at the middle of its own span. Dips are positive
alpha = -3.3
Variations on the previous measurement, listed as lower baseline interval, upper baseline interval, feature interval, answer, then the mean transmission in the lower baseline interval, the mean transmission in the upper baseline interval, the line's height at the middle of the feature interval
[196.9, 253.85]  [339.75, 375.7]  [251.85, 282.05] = 8.68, 3.01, 3.4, 3.14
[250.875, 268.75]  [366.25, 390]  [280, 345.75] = -2.48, 1.84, 3.62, 2.64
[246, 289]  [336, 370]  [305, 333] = 5.01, 2.36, 3.34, 2.95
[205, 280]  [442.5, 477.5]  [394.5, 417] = -3.64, 2.69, 3.31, 3.15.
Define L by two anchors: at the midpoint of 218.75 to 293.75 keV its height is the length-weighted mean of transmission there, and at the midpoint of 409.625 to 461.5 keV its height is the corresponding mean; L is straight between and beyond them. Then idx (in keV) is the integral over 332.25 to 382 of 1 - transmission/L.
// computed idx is -4.1 keV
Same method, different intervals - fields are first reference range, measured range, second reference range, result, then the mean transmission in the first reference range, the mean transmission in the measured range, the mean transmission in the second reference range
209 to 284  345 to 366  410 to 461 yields -1.2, 2.67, 3.34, 3.51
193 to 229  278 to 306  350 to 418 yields 4.7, 3.23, 2.82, 3.57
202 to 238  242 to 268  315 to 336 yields 7.4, 3.16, 2.07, 2.32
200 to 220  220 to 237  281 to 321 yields -0.3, 3.2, 3.15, 2.71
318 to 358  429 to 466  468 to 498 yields -4.1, 2.82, 3.42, 3.17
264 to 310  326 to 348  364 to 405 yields 2.0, 2.71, 2.89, 3.59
